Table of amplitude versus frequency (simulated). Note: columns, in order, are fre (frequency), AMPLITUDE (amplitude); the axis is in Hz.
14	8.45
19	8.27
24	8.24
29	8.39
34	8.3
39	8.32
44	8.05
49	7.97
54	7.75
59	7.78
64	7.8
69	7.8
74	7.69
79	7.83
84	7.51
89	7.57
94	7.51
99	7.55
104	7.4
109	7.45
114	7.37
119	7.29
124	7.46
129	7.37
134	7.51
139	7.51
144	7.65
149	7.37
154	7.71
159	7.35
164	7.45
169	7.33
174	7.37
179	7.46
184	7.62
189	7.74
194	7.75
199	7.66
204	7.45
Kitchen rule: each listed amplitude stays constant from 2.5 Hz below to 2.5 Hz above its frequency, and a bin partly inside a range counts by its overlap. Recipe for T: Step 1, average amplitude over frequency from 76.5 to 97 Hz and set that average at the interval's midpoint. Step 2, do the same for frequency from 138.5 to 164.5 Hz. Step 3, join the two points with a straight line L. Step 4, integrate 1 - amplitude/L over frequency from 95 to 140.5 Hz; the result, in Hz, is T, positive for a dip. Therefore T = 0.75 Hz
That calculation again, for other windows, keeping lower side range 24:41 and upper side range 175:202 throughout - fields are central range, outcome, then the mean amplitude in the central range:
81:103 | 1.4 Hz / 7.53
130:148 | 0.7 Hz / 7.53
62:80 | 0.8 Hz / 7.78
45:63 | 0.8 Hz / 7.85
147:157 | 0.3 Hz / 7.54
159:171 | 0.5 Hz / 7.38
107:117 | 0.7 Hz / 7.4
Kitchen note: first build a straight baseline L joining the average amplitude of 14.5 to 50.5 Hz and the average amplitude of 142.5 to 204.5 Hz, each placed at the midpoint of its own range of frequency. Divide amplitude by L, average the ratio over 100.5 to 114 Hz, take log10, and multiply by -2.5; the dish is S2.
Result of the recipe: 0.06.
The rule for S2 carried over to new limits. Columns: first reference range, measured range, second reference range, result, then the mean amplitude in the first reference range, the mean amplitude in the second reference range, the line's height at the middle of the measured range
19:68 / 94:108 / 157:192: 0.047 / 8.07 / 7.48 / 7.81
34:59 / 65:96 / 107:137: 0.012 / 8.03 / 7.41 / 7.75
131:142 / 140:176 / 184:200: 0.017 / 7.51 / 7.71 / 7.59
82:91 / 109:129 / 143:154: 0.023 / 7.54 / 7.54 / 7.54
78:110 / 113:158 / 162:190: 0.006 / 7.54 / 7.48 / 7.51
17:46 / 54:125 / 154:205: 0.055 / 8.27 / 7.53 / 7.98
